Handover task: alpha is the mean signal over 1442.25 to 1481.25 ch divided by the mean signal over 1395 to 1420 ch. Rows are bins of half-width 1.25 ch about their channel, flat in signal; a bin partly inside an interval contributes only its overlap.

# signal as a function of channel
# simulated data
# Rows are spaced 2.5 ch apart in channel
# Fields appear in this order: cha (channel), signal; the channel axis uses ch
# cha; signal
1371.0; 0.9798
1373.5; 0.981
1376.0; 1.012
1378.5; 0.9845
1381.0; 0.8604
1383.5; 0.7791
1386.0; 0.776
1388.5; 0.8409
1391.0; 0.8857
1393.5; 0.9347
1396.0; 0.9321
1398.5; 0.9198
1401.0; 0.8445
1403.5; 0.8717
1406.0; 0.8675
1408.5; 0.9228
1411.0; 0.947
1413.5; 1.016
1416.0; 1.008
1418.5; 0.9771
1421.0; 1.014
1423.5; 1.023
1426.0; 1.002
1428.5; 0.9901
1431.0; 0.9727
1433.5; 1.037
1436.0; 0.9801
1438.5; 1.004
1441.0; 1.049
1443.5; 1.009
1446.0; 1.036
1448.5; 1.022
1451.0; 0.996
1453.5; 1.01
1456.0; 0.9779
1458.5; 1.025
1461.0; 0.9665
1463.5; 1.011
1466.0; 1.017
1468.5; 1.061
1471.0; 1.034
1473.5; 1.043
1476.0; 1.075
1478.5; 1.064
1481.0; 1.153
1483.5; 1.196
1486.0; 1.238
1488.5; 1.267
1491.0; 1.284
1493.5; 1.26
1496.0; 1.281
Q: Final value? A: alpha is 1.10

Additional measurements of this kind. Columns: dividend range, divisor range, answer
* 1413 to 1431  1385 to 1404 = 1.14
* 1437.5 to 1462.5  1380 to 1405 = 1.17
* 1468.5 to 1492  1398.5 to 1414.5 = 1.26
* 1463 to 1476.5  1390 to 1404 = 1.16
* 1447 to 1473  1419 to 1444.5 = 1.01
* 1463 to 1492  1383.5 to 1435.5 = 1.20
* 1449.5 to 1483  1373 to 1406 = 1.16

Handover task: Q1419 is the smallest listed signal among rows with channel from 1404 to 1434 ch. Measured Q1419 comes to 0.8675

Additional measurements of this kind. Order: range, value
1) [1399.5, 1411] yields 0.8445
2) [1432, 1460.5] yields 0.9779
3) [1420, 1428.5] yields 0.9901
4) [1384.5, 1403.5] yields 0.776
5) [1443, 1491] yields 0.9665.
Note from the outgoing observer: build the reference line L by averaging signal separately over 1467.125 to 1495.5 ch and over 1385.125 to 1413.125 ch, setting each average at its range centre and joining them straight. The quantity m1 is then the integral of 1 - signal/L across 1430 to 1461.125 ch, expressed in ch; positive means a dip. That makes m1 0.9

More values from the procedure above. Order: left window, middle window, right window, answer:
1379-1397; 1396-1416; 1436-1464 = -0.32 ch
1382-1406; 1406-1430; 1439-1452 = -1.13 ch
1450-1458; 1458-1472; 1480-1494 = 0.74 ch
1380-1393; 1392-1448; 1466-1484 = -2.67 ch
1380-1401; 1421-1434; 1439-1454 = -0.49 ch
